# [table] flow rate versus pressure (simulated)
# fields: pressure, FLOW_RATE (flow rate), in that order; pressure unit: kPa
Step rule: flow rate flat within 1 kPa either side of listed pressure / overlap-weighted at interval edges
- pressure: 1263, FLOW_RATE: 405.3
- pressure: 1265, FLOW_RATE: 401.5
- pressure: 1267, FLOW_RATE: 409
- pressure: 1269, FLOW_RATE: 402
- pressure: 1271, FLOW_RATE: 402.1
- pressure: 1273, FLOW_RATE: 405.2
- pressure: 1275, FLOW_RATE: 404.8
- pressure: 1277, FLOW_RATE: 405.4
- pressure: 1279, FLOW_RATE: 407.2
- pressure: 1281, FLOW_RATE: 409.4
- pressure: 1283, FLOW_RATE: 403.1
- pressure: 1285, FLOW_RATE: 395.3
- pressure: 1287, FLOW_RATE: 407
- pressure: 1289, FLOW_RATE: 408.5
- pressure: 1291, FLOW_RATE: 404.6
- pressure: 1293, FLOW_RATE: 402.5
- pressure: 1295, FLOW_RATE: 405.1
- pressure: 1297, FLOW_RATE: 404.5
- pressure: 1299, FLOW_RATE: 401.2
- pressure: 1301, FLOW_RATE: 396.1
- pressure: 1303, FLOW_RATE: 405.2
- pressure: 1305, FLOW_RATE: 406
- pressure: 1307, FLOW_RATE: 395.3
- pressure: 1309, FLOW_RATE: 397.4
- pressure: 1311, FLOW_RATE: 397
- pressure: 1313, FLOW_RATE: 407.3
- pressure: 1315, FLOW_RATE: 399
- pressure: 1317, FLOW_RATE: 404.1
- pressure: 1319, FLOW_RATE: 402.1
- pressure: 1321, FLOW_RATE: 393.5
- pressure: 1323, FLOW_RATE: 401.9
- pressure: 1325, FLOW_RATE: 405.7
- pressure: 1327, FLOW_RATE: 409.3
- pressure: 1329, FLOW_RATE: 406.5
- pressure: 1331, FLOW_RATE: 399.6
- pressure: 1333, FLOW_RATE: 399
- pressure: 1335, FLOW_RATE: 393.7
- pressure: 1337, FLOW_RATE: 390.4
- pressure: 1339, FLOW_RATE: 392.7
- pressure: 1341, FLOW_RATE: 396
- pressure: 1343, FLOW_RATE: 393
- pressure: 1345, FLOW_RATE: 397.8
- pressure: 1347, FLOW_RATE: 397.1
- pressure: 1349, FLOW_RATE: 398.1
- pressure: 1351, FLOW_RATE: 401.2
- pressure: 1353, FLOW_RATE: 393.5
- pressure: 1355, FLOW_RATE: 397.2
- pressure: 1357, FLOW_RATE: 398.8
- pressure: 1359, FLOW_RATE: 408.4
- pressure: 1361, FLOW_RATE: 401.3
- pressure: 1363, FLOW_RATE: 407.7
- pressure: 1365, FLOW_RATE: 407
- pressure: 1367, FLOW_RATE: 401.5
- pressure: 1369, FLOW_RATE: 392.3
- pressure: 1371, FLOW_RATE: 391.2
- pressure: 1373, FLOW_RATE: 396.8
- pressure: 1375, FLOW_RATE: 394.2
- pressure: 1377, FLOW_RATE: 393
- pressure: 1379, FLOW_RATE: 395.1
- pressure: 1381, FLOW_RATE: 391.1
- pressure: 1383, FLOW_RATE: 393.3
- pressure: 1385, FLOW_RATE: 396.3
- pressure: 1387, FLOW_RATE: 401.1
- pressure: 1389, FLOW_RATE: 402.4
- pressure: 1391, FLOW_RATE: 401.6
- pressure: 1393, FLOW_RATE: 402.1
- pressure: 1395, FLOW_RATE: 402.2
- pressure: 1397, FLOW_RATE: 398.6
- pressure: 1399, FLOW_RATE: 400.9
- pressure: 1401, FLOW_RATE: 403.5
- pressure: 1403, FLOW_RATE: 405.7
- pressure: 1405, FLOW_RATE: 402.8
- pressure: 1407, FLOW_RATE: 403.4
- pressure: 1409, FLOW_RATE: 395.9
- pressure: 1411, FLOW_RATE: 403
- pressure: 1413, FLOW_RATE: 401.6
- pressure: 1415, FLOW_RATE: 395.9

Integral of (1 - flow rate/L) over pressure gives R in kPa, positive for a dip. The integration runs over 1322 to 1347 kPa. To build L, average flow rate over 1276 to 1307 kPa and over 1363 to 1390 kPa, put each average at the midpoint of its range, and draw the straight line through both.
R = 0.1 kPa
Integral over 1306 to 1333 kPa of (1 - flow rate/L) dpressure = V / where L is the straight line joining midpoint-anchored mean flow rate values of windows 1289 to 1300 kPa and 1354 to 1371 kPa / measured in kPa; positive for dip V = 0.1 kPa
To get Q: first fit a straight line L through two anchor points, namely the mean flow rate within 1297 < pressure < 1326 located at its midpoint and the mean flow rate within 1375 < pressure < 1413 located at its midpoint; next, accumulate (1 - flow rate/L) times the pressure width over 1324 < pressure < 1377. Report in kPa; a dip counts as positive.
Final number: 0.2 kPa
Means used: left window 401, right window 399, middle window 399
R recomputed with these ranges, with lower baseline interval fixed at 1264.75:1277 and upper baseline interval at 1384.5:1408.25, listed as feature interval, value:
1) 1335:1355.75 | 0.37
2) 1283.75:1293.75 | 0.01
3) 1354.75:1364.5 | -0.02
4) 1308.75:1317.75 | 0.05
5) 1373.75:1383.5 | 0.21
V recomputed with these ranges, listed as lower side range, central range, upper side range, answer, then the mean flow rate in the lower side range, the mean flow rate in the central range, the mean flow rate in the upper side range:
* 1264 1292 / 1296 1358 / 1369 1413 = 0.4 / 405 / 399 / 399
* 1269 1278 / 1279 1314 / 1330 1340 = -0.2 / 404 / 403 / 395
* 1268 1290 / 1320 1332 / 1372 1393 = -0.1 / 405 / 403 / 397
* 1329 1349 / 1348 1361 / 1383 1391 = -0.1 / 396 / 400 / 399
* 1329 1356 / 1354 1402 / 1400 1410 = 0.1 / 396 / 399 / 402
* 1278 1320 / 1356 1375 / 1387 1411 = 0.1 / 403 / 400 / 402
